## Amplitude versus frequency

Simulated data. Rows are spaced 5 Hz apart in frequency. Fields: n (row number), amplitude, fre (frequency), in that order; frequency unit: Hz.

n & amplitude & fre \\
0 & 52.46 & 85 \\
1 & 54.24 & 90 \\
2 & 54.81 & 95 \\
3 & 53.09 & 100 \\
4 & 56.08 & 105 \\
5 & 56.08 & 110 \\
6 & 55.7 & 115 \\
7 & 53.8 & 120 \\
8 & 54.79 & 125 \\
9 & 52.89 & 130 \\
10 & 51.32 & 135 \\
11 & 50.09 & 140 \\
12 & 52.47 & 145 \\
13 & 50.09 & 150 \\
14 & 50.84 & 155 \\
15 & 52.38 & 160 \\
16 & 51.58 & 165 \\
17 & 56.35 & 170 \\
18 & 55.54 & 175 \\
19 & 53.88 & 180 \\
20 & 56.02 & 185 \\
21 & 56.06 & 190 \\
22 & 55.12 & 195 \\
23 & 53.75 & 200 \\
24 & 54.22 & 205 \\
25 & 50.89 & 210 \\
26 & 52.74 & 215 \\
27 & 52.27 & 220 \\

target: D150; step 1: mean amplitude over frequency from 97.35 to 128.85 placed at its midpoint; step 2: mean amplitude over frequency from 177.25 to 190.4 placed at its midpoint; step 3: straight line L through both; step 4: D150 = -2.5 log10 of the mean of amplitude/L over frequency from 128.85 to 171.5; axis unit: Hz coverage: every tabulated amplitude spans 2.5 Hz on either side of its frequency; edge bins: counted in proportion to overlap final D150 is 0.06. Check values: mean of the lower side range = 54.8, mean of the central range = 51.9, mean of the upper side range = 55.2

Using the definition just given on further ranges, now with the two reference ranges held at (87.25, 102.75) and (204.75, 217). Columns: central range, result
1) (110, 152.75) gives 0.014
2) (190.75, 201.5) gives -0.045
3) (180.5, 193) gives -0.060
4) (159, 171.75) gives -0.008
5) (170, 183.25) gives -0.045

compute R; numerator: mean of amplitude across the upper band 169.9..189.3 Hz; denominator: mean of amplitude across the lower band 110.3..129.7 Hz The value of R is 1.0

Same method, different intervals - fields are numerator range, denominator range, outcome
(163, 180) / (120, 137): 1.02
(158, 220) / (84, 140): 1.00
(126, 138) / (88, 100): 0.97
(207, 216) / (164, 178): 0.95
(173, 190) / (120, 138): 1.04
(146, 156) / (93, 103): 0.94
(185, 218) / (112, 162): 1.03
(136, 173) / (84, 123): 0.95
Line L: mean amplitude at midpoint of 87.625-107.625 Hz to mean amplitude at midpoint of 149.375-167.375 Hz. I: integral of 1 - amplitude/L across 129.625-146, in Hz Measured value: 0.3 Hz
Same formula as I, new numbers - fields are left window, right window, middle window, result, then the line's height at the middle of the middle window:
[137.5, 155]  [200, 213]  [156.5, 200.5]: -2.2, 51.9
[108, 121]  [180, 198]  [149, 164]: 1.1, 55.4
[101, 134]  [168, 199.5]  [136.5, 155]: 1.4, 55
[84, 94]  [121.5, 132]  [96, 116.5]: -0.5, 53.8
